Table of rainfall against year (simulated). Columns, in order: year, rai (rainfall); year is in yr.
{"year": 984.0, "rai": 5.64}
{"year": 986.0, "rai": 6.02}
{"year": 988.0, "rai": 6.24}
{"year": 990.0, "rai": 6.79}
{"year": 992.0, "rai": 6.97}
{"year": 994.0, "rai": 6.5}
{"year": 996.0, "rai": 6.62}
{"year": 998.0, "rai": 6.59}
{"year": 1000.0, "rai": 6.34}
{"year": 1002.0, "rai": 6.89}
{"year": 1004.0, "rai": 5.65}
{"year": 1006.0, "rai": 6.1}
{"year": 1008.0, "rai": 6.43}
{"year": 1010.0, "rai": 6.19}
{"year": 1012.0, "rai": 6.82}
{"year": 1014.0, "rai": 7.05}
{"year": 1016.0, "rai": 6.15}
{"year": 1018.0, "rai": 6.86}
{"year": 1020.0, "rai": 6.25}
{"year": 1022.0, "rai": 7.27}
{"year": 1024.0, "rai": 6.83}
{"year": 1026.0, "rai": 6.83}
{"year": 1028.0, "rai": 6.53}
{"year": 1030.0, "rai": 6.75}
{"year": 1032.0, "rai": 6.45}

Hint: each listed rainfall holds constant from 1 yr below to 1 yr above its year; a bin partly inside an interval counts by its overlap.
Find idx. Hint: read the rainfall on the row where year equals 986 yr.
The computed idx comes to 6.02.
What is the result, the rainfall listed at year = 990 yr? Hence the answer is 6.79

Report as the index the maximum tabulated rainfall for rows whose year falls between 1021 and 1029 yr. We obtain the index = 7.27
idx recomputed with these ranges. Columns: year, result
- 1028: 6.53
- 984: 5.64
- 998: 6.59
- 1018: 6.86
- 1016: 6.15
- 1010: 6.19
